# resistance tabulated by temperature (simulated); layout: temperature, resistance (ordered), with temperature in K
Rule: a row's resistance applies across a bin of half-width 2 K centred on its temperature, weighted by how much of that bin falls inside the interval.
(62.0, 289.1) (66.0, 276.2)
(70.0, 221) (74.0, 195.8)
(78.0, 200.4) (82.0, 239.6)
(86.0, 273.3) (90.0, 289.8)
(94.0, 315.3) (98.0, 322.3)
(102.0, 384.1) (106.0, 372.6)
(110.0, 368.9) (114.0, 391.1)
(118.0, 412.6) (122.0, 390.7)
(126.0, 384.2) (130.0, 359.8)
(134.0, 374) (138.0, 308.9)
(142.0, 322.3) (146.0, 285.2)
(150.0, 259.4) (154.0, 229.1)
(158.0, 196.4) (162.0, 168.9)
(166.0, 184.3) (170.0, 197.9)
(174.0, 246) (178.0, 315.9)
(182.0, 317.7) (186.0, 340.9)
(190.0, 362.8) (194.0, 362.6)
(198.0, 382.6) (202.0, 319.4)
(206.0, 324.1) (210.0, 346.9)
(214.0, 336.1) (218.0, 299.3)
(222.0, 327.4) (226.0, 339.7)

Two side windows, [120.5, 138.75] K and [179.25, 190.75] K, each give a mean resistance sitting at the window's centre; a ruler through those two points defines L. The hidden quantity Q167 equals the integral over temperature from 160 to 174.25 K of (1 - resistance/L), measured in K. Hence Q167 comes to 6.3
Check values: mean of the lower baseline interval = 367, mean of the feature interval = 194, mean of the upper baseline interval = 336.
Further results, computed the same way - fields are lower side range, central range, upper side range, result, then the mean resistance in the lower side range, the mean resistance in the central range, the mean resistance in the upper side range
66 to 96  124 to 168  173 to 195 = 2.4 K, 250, 279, 326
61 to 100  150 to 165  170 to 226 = 4.8 K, 262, 205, 325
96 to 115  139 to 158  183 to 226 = 4.7 K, 367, 268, 340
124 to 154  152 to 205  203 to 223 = 7.3 K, 321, 280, 326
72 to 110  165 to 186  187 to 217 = 4.4 K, 292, 264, 346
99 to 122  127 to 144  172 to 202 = 1.1 K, 384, 344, 332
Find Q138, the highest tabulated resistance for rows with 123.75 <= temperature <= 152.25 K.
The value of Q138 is 384.2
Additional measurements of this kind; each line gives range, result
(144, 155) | 285.2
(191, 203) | 382.6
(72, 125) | 412.6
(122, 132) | 390.7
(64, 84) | 276.2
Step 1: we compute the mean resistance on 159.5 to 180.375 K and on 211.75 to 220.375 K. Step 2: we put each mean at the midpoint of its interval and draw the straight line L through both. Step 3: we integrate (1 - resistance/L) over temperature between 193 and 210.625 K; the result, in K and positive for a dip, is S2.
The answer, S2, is -3.5 K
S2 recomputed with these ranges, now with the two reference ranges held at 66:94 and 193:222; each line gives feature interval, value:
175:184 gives 0.2 K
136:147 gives -0.7 K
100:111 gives -4.7 K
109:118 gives -4.0 K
